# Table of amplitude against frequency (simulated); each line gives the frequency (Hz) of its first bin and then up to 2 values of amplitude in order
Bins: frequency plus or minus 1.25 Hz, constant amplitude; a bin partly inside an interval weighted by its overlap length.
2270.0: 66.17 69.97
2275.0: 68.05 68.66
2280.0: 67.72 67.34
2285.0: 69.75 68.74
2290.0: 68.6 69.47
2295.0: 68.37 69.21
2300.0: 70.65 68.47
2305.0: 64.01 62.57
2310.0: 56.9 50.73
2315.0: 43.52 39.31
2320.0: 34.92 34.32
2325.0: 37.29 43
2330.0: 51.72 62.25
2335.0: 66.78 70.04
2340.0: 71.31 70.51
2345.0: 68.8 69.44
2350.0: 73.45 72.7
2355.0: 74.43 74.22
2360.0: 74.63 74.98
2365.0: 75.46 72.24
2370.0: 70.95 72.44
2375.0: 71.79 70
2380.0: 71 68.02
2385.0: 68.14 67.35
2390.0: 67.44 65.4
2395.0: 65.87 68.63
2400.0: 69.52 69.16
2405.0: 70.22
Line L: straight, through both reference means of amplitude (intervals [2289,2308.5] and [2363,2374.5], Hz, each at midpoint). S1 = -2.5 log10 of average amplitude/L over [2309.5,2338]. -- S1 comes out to 0.39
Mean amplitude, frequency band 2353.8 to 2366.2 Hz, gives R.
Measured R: 74.7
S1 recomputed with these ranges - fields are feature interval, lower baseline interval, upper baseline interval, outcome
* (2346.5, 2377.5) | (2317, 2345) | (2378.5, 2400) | -0.19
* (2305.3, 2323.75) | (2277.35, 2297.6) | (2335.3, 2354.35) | 0.43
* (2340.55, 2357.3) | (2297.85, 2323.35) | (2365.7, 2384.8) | -0.13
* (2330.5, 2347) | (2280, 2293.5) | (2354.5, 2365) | 0.08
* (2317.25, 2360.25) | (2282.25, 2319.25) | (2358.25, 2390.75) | 0.11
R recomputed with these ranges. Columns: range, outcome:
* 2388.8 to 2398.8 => 66.8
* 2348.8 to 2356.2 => 73.5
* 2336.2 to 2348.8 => 70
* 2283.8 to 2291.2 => 69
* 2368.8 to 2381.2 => 71.2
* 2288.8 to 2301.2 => 69.3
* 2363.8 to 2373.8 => 72.8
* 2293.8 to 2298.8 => 68.8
